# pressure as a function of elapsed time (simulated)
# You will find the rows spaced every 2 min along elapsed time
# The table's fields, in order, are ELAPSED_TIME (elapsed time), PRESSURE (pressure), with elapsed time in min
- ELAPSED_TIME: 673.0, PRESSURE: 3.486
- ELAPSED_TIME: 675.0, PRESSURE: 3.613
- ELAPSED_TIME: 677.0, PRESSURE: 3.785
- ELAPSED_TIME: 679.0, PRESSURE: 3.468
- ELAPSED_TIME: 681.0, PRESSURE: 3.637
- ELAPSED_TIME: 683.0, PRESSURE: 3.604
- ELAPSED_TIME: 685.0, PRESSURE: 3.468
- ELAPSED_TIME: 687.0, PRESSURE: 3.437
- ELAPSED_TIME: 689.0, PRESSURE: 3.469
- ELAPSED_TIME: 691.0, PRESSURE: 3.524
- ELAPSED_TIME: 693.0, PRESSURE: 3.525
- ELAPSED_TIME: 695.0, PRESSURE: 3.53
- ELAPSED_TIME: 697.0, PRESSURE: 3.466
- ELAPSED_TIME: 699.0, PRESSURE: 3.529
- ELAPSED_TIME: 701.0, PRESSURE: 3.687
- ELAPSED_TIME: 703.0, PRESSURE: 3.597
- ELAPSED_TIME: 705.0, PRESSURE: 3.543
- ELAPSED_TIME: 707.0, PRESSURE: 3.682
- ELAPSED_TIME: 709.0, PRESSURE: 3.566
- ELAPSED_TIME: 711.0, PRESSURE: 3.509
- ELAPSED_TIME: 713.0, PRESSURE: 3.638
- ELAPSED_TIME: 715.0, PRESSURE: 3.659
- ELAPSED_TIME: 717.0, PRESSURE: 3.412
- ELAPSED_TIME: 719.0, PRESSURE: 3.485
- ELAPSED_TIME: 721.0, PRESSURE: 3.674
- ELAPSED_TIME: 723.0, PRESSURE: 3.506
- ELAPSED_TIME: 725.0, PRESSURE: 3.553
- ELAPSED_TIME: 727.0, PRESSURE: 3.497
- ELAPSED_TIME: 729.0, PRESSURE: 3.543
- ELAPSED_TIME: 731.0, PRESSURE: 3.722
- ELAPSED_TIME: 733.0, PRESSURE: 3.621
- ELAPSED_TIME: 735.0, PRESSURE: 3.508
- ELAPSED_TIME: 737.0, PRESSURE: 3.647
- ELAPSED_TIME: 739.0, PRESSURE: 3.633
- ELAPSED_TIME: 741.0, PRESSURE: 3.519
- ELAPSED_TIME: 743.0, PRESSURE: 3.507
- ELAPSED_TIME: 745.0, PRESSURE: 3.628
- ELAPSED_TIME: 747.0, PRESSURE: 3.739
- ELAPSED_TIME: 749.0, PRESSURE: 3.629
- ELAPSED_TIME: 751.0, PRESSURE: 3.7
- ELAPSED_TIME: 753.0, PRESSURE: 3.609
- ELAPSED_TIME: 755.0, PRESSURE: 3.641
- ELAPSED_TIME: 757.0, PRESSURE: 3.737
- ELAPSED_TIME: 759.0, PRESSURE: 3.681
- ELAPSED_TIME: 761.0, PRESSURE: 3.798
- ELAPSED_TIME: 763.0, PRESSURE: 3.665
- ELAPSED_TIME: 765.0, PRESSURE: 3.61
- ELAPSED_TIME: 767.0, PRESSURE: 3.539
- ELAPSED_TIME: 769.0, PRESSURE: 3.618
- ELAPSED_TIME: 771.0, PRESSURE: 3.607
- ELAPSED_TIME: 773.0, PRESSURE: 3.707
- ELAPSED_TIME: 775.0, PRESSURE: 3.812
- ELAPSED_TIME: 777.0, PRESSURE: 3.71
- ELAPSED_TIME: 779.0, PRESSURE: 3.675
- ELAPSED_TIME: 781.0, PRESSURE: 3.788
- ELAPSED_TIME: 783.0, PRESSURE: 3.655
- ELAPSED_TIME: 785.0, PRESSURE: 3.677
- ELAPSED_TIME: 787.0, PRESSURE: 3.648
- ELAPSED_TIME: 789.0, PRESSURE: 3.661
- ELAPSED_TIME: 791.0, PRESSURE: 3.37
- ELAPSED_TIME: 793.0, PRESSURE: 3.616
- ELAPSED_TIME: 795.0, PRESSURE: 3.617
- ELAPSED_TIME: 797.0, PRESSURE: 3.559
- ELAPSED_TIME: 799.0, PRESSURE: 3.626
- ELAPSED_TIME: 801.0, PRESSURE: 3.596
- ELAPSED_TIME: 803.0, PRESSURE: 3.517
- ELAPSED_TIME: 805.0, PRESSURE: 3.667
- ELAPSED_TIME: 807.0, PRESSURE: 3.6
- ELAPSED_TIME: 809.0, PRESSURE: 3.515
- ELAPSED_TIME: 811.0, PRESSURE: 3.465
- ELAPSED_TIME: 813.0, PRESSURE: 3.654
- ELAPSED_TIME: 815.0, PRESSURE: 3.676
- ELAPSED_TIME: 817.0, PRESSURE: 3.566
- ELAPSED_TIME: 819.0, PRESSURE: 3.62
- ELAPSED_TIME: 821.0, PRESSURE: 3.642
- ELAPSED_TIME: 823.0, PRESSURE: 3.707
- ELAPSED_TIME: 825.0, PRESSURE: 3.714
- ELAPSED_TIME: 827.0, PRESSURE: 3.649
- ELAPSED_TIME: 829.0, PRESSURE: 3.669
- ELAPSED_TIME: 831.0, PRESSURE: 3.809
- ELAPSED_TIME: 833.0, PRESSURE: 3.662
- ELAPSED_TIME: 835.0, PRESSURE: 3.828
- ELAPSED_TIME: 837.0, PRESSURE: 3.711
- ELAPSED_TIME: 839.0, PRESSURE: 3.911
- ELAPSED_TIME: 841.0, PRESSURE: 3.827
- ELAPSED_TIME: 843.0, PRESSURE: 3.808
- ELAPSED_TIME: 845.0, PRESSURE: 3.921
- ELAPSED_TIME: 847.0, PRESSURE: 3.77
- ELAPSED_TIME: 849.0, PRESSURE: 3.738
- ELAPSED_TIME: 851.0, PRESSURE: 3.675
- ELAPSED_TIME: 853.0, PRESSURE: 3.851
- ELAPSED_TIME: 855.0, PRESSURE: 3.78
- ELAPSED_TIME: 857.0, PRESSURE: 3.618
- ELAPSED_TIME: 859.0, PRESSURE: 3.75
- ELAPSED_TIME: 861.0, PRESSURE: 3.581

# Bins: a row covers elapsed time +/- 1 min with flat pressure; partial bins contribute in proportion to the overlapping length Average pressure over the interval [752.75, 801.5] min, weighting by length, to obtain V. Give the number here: 3.65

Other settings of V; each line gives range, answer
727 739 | 3.6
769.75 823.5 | 3.63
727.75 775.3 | 3.64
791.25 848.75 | 3.67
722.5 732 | 3.57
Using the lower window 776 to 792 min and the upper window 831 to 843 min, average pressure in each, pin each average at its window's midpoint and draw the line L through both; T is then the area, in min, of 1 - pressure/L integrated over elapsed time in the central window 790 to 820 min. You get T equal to 1.0 min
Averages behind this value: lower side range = 3.65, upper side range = 3.79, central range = 3.58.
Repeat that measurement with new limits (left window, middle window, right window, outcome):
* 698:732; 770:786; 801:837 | -0.38 min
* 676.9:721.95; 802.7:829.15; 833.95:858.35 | 0.84 min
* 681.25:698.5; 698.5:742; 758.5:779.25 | -0.08 min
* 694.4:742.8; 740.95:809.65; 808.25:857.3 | 0.07 min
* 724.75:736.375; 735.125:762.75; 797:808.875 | -0.51 min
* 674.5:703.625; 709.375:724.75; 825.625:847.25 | 0.18 min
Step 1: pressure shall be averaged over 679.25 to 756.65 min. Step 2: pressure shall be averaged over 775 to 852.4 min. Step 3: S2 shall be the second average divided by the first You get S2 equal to 1.03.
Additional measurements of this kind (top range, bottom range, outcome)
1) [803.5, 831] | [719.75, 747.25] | 1.01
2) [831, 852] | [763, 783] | 1.03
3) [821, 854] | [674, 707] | 1.06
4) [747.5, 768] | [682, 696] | 1.04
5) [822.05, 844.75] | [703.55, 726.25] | 1.05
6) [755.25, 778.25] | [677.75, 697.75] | 1.05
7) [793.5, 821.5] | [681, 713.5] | 1.01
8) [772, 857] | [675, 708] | 1.03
